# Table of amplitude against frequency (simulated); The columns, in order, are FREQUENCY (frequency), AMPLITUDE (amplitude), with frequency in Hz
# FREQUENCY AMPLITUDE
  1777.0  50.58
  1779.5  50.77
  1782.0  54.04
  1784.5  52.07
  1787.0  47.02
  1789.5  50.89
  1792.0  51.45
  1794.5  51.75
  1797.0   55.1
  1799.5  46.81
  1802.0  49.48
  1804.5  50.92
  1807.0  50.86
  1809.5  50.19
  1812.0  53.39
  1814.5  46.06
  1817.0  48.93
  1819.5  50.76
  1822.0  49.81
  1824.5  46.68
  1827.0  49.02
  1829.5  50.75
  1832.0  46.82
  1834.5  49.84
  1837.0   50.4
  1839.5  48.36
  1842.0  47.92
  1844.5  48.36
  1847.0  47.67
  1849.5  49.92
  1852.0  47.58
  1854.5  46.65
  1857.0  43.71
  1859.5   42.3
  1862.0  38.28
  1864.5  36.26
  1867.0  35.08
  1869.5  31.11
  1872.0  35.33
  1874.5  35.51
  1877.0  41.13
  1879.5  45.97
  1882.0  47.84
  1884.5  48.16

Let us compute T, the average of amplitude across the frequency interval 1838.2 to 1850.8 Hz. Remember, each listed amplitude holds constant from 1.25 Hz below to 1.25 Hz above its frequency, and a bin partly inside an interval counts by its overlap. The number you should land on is 48.5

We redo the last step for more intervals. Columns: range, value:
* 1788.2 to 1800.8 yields 51.2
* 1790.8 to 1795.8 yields 51.6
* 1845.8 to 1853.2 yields 48.4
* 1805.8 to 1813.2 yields 51.5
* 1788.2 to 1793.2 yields 51.1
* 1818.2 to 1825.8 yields 49.1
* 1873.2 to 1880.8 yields 40.9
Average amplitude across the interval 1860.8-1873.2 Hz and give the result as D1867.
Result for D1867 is 35.2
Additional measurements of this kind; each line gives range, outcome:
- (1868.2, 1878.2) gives 35.7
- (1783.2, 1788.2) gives 49.6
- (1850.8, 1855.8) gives 47.1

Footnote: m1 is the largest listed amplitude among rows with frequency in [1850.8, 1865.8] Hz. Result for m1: 47.58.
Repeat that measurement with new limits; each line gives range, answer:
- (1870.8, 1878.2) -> 41.13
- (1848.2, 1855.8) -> 49.92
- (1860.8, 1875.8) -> 38.28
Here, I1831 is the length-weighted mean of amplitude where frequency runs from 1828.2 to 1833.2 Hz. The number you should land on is 48.8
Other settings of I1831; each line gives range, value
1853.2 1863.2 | 42.8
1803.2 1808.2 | 50.9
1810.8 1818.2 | 49.4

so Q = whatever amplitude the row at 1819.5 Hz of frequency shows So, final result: 50.76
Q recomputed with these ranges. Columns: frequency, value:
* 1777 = 50.58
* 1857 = 43.71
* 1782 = 54.04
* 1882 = 47.84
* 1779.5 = 50.77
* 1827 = 49.02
